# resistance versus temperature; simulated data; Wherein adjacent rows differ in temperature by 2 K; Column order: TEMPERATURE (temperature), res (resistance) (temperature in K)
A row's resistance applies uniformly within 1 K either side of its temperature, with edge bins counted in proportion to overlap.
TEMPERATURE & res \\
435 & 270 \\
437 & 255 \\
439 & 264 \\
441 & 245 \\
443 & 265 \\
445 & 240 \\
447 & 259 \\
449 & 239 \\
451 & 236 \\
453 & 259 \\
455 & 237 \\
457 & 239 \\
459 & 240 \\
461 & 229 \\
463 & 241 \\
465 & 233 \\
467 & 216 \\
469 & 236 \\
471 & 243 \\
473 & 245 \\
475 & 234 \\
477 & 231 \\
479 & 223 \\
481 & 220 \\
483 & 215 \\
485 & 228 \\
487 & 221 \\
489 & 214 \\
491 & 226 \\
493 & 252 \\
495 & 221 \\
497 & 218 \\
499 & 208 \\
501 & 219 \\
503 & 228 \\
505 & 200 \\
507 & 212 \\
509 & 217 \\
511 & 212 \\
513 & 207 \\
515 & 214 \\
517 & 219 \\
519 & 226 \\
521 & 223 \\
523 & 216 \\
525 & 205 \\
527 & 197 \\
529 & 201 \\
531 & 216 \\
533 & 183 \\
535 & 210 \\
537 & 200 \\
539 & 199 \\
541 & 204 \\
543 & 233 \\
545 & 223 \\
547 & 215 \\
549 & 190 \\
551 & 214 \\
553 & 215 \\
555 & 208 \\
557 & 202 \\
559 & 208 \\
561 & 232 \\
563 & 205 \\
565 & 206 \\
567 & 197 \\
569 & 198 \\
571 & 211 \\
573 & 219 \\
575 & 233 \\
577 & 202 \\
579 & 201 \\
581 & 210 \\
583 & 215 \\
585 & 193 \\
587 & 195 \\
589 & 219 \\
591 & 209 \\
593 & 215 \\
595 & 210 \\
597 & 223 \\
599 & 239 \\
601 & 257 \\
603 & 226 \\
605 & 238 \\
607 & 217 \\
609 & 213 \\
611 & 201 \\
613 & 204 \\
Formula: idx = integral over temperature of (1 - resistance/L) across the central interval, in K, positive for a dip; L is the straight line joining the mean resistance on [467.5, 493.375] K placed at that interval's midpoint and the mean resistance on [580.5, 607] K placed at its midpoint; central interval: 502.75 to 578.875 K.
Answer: 4.6 K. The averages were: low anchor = 229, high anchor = 219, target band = 210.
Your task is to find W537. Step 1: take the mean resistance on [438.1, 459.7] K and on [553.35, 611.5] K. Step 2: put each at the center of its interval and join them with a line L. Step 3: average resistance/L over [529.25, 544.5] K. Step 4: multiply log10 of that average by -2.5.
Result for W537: 0.094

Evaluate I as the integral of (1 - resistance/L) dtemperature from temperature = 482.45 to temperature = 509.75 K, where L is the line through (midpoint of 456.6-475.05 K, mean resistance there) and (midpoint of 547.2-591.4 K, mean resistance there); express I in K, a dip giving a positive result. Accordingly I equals 0.9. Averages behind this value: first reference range 236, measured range 220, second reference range 208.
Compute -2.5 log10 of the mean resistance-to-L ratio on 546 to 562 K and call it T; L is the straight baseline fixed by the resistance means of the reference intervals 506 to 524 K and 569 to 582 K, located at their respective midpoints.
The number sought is 0.01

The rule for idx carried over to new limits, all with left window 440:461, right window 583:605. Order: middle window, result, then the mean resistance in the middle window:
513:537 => 2.31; 209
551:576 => 1.50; 211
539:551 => 0.85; 212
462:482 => 0.75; 232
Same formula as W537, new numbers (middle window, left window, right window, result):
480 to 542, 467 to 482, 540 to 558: 0.04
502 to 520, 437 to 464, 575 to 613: 0.09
